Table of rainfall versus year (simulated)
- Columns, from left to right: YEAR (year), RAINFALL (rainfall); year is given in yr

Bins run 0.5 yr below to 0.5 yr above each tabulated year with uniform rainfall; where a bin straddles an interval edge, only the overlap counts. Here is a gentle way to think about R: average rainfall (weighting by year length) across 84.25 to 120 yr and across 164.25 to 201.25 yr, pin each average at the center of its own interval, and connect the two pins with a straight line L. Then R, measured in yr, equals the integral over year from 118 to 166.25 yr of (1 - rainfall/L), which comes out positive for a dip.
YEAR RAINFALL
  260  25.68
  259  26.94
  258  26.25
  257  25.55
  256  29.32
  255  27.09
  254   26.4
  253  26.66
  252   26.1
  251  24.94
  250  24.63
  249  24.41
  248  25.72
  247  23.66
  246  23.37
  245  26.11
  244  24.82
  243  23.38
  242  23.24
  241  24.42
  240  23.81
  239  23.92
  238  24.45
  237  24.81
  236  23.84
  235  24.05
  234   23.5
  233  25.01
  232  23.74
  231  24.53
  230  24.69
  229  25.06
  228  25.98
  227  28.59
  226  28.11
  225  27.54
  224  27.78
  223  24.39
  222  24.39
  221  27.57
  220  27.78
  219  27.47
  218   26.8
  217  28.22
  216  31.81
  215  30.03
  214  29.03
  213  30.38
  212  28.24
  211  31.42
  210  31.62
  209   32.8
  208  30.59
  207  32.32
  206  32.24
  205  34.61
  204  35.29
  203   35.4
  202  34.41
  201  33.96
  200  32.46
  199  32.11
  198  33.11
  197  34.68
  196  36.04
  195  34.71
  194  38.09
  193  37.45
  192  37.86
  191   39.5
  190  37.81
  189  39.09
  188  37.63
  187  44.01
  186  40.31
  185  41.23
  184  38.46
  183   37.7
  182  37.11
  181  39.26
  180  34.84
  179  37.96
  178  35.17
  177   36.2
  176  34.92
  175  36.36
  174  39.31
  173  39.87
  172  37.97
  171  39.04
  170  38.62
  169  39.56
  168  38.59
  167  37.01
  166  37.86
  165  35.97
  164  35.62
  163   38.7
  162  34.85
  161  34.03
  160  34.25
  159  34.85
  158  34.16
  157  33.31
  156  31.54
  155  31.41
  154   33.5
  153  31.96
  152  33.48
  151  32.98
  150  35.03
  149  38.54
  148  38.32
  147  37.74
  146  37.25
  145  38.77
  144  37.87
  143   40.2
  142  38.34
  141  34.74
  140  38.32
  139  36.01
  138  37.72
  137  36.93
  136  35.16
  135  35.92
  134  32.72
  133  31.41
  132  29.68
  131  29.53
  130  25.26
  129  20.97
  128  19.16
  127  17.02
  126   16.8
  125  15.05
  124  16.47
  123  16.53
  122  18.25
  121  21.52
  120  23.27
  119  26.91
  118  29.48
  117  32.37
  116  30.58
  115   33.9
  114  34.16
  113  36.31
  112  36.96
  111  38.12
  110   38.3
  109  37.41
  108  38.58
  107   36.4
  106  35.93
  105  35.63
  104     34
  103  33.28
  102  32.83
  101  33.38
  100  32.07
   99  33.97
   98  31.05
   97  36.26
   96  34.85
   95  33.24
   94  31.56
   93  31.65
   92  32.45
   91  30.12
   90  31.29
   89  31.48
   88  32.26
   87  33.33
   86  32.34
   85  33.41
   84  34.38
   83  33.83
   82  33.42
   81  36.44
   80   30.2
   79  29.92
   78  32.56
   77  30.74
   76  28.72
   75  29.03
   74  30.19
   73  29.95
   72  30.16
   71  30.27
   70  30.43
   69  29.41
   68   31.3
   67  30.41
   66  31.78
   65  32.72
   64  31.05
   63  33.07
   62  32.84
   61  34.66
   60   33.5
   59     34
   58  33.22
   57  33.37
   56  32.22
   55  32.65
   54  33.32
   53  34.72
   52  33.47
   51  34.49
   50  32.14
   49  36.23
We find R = 5.7 yr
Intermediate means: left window 33.5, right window 37.4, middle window 31.3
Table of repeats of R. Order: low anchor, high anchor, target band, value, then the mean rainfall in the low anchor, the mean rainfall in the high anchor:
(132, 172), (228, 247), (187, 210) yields -4.3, 35.9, 24.3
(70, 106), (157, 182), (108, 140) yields 4.9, 32.3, 36.8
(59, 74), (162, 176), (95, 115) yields -0.7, 31.6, 37.8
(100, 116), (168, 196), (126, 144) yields 2.5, 35.4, 38.1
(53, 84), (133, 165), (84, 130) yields 4.6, 31.9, 35.6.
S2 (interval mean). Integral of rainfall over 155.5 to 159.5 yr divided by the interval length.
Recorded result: 33.5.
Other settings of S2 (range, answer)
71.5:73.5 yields 30.1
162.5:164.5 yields 37.2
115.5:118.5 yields 30.8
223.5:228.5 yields 27.6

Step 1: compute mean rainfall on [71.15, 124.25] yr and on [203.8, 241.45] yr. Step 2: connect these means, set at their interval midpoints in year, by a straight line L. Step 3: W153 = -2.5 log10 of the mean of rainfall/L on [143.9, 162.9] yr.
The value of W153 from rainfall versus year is -0.17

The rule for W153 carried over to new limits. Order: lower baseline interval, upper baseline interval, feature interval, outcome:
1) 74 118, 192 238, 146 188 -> -0.18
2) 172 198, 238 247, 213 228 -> 0.06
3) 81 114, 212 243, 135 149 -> -0.19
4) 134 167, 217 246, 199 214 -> -0.14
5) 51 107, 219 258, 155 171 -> -0.24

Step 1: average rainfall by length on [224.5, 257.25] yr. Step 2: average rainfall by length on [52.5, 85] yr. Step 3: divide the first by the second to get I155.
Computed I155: 0.79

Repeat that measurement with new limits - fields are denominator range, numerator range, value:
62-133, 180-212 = 1.17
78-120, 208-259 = 0.79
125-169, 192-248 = 0.86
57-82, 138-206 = 1.16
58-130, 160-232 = 1.10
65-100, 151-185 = 1.14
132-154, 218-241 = 0.71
